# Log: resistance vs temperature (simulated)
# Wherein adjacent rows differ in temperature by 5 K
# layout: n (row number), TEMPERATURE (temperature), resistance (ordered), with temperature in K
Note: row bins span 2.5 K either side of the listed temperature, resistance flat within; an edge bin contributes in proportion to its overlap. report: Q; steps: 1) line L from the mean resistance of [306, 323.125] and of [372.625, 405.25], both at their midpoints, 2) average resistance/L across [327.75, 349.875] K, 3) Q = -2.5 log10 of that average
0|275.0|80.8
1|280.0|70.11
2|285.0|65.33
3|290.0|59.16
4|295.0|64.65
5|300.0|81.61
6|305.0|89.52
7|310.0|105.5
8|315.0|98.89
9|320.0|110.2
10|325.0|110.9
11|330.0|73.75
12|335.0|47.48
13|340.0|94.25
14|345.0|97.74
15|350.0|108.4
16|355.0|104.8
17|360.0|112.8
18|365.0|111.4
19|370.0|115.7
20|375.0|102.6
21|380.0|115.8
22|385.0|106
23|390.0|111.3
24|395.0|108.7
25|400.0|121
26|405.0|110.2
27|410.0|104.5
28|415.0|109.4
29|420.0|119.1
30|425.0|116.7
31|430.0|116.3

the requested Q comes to 0.29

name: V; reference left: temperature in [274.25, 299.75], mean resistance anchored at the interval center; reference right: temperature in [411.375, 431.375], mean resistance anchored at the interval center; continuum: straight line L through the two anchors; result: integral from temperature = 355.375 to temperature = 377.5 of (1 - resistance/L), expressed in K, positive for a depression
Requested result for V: -3.3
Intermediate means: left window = 68.3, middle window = 110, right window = 115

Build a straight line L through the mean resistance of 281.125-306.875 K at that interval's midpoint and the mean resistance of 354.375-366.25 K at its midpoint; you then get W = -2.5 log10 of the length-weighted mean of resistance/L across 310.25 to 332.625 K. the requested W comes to -0.14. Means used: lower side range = 71.5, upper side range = 110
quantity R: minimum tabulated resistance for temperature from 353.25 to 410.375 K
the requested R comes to 102.6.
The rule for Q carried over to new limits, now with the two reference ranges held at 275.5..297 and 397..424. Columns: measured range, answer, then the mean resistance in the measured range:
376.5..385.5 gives -0.09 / 111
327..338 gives 0.28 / 64.4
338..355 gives -0.14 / 101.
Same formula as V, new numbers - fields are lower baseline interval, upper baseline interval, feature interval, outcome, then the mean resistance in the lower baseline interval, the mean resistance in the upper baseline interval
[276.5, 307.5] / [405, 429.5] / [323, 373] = -4.0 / 72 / 113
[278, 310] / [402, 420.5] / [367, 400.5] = -3.1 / 74.4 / 110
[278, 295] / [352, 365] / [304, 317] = -3.2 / 64.7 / 109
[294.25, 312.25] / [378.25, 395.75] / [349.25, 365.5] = -1.1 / 87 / 110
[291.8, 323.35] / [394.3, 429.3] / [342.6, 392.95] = -2.3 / 91.5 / 113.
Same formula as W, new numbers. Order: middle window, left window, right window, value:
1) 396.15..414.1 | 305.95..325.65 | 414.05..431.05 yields 0.025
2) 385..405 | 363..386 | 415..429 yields 0.007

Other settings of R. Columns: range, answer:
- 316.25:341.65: 47.48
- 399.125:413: 104.5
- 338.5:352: 94.25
